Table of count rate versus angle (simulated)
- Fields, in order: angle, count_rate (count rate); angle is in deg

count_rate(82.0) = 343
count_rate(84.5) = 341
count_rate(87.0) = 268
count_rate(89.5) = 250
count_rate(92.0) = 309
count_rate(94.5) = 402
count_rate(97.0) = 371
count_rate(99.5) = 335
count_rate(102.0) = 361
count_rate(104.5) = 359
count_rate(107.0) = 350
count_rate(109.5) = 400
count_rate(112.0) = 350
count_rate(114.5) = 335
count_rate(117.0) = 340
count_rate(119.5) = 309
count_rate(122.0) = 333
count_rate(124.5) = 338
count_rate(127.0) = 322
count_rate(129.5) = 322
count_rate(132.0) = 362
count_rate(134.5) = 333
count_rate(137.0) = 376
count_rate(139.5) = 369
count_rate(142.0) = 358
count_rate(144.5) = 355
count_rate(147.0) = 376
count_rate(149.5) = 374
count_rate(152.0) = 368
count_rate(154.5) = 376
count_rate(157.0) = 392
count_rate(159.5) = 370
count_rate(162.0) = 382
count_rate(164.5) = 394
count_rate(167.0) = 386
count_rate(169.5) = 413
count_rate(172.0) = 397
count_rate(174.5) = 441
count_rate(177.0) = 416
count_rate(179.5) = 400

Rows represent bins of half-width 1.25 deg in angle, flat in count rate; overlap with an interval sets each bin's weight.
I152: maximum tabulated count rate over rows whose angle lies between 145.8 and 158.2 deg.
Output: 392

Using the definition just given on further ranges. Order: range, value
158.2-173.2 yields 413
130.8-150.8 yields 376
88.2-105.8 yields 402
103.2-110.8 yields 400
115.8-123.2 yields 340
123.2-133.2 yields 362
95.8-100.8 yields 371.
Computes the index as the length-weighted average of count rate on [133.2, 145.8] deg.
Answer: 358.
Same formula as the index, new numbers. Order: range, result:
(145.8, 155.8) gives 374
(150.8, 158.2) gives 379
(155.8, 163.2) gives 381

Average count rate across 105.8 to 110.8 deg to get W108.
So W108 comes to 375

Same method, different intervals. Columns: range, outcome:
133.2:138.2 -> 354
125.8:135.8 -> 335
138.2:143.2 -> 364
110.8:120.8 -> 333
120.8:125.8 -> 335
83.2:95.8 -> 314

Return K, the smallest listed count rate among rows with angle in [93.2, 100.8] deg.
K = 335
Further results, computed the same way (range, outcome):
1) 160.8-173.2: 382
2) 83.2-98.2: 250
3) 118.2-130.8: 309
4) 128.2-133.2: 322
